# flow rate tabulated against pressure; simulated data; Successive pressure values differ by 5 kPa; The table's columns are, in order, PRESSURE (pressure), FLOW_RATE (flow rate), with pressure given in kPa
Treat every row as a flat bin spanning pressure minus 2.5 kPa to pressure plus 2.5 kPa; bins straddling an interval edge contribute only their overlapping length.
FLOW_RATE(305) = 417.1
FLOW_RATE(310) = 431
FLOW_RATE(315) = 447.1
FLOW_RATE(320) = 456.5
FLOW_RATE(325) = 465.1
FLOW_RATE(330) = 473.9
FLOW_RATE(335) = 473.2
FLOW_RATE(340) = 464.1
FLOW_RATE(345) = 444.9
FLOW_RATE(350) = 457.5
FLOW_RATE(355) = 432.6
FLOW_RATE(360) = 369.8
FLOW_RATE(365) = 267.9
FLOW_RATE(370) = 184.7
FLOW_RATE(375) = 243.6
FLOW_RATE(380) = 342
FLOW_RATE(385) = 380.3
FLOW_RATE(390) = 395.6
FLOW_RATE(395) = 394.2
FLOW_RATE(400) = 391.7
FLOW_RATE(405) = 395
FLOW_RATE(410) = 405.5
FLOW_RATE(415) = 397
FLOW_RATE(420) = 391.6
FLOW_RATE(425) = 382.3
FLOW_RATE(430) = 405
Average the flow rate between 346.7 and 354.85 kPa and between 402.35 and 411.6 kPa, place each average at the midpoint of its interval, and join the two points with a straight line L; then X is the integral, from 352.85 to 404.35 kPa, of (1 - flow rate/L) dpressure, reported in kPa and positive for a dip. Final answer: 9.9 kPa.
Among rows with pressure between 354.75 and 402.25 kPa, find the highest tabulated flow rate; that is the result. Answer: 432.6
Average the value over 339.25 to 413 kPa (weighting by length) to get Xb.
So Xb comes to 369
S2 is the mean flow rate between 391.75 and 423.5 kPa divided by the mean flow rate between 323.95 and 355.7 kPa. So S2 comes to 0.86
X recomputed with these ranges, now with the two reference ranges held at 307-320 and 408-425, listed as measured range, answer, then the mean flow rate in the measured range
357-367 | 2.2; 327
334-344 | -0.8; 464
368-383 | 5.4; 263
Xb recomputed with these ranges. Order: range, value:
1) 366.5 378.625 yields 230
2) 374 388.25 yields 334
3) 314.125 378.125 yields 397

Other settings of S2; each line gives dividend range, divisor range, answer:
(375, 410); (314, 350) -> 0.81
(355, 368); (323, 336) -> 0.71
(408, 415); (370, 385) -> 1.39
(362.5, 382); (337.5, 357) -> 0.57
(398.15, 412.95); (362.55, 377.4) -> 1.71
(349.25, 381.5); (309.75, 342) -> 0.70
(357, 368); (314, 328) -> 0.69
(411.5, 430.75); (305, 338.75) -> 0.86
